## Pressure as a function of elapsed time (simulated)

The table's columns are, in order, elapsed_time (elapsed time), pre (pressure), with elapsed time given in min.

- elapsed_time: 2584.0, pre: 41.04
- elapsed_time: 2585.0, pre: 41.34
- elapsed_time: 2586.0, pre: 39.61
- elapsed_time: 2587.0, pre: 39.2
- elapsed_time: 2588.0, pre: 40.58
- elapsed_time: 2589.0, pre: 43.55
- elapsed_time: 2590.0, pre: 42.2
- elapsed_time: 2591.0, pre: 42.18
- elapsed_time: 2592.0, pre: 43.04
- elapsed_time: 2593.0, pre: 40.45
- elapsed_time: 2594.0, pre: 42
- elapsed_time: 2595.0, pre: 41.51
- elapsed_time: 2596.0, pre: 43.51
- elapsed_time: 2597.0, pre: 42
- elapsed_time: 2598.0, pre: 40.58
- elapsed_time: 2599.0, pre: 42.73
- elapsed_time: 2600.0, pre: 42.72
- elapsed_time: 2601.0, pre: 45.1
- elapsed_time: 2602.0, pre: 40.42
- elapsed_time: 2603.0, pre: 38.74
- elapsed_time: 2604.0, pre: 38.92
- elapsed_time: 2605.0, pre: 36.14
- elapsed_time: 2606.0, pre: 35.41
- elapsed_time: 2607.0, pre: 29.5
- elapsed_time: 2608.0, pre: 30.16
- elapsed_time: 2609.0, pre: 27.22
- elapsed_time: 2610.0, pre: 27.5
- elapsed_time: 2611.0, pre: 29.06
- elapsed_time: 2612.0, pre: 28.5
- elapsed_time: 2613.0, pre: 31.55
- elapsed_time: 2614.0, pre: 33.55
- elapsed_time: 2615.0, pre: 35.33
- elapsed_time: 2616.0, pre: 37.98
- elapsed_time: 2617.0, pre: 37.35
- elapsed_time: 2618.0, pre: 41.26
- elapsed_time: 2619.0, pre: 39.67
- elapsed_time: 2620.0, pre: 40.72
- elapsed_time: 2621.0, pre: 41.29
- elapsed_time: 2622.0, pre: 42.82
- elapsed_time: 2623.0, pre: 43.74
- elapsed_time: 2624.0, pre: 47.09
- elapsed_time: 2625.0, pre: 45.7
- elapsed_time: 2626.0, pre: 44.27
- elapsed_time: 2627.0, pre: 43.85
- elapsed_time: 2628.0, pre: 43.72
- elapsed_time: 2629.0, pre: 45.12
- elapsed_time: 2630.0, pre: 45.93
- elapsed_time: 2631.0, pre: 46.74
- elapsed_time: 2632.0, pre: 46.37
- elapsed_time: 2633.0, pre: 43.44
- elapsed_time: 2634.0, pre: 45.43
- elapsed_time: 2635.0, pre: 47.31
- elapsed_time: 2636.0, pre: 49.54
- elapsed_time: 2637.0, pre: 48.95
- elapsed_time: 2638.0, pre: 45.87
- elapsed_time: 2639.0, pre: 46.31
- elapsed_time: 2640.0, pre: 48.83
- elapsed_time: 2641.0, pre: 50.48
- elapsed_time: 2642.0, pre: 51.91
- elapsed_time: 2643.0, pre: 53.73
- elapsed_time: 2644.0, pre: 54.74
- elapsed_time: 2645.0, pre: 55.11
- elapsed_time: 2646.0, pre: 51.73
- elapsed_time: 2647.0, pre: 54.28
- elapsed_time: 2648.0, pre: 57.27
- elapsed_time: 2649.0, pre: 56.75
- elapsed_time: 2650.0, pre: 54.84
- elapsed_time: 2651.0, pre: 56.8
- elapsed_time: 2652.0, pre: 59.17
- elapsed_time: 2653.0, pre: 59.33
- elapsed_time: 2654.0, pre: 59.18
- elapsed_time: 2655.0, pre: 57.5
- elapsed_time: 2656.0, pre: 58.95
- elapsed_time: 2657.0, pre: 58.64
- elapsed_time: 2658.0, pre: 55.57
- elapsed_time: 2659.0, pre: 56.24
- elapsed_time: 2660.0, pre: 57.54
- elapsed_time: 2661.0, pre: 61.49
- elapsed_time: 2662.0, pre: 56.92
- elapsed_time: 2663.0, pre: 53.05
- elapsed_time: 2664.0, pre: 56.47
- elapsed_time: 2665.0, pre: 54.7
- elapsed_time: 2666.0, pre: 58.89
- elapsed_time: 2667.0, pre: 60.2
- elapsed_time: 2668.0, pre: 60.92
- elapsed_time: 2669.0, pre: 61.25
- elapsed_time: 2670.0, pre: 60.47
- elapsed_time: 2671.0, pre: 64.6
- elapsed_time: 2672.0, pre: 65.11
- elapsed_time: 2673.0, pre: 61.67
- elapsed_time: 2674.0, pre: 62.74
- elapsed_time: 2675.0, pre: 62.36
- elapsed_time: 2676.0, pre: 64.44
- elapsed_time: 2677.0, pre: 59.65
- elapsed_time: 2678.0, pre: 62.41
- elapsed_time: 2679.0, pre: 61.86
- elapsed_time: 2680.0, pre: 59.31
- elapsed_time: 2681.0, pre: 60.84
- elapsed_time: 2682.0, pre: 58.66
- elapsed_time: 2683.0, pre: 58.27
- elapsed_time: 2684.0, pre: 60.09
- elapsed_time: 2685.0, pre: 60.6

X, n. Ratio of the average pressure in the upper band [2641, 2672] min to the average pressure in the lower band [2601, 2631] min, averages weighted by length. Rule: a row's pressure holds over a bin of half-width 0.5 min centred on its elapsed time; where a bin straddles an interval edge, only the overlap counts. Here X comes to 1.5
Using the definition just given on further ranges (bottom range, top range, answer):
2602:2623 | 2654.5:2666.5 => 1.61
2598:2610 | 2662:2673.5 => 1.62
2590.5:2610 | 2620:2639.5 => 1.17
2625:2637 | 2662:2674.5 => 1.31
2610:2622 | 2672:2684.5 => 1.70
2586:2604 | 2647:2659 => 1.38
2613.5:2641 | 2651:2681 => 1.36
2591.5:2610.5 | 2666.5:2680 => 1.62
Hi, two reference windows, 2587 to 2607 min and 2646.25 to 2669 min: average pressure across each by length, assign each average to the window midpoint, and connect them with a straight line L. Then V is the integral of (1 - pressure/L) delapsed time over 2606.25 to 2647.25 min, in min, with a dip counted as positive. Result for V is 5.6 min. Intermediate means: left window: 40.8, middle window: 42.7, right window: 57.5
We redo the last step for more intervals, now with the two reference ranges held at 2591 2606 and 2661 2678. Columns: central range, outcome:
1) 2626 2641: 1.3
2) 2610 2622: 2.6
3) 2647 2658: -0.4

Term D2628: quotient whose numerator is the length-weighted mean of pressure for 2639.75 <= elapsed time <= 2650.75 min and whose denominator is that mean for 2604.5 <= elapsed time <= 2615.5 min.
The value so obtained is 1.7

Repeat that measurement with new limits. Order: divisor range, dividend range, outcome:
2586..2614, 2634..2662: 1.43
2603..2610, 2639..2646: 1.58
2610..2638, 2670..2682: 1.49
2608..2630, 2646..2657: 1.49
